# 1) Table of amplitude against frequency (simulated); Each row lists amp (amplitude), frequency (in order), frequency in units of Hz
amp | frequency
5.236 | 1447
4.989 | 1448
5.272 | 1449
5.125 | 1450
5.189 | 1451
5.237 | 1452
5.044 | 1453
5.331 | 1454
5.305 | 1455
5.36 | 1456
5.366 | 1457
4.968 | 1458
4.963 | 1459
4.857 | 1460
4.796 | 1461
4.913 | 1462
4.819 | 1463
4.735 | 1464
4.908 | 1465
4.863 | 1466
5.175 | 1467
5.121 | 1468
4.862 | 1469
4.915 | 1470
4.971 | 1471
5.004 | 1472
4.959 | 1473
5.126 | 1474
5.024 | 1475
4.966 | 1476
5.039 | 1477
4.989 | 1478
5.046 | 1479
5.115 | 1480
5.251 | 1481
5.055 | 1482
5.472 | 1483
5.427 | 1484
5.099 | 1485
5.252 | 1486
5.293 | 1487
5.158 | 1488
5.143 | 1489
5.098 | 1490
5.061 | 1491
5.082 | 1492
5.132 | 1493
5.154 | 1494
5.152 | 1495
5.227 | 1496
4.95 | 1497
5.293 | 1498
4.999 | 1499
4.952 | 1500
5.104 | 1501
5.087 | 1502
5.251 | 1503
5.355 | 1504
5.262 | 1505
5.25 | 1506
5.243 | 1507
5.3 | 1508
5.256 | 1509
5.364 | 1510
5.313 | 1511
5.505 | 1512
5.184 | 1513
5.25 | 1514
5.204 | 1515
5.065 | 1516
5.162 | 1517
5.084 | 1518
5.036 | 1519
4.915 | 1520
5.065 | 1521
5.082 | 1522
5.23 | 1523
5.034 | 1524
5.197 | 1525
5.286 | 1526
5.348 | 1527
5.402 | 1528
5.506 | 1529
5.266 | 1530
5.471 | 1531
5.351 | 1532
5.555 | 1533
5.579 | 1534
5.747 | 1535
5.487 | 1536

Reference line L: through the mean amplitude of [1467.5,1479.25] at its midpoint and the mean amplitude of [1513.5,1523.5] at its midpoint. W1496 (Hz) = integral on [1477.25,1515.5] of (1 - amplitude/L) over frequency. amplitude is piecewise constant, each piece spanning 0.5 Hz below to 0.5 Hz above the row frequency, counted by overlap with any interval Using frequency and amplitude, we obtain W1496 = -1.0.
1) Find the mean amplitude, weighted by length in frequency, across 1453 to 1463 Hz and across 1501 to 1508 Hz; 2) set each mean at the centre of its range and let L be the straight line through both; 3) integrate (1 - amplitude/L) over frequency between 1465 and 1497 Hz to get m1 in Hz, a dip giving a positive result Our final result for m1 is 0.4 Hz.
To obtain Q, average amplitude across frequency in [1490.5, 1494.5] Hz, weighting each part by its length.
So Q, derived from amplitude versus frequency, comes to 5.11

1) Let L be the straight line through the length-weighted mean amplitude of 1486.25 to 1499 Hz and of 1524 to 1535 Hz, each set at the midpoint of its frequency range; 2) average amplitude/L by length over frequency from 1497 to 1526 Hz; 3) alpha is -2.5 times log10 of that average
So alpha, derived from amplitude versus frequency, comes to 0.02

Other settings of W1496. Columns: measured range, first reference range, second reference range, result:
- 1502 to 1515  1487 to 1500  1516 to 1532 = -0.3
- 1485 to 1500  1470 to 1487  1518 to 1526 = -0.1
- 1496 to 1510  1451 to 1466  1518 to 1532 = -0.1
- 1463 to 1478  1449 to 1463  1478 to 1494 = 0.5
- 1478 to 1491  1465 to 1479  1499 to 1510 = -0.3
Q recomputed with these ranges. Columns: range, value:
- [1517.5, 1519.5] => 5.06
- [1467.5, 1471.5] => 4.97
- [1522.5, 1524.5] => 5.13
